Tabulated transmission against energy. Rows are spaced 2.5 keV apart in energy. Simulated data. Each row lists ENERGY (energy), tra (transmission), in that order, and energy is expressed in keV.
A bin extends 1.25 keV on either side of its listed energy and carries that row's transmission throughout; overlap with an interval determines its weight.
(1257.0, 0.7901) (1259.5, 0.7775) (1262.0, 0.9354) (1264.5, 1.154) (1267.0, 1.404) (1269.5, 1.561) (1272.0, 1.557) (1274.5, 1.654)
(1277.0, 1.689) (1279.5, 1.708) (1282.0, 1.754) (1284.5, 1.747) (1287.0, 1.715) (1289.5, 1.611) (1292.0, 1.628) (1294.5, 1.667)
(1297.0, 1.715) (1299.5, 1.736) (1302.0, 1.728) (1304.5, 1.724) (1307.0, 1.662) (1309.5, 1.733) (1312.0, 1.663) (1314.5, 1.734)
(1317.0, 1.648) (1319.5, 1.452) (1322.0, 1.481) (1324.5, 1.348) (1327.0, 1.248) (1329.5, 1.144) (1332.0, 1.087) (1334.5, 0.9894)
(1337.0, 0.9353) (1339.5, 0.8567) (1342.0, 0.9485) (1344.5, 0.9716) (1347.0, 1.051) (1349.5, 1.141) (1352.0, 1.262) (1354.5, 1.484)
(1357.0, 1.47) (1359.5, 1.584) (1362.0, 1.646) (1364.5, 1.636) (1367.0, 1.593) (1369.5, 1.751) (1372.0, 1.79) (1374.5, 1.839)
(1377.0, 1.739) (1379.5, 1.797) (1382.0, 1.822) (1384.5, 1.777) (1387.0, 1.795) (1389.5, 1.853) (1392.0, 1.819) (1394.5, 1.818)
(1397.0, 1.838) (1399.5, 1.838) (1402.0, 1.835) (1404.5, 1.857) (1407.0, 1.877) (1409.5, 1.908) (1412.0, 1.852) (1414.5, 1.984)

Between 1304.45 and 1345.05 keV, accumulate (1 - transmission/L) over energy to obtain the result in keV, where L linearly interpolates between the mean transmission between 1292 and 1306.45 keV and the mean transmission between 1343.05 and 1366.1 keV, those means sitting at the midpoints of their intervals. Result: 6.1 keV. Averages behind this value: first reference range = 1.7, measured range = 1.33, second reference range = 1.36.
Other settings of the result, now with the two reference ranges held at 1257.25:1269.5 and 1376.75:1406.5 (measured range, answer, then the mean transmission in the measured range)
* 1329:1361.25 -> 8.4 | 1.16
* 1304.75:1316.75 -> -2.9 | 1.7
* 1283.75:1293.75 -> -3.5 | 1.67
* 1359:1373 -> 0.1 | 1.67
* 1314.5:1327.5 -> -0.5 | 1.47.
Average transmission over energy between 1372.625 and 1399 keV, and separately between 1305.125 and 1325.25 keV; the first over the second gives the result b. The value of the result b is 1.13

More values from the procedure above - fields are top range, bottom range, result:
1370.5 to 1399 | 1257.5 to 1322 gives 1.16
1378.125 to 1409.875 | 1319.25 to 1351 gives 1.64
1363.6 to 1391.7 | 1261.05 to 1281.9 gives 1.19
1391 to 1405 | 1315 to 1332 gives 1.33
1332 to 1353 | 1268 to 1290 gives 0.61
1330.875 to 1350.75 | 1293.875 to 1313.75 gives 0.58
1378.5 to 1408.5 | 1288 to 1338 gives 1.22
